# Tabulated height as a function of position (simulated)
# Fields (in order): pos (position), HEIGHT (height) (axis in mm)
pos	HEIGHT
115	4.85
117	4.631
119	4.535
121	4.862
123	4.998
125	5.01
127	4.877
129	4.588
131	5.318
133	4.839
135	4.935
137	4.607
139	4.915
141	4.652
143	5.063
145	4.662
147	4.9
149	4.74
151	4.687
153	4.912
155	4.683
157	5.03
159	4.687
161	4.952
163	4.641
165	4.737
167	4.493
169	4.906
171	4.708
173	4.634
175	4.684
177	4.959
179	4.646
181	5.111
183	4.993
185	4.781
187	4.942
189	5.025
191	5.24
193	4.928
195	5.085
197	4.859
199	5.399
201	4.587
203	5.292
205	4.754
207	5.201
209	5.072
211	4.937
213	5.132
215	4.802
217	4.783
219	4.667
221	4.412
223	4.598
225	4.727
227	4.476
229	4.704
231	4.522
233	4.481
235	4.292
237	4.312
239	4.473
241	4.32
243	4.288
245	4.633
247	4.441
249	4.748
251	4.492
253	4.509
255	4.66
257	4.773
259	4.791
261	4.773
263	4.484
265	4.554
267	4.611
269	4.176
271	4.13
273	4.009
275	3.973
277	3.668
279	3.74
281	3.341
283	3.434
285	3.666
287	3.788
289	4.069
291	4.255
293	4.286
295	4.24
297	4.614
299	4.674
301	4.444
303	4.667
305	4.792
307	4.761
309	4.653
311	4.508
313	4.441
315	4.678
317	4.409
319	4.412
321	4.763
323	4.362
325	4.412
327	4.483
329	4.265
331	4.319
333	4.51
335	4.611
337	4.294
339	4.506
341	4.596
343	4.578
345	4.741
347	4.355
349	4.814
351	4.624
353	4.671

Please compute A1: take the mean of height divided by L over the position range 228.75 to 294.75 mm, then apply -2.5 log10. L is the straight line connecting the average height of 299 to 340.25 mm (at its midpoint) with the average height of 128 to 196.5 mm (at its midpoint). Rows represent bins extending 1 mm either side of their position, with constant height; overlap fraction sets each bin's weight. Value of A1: 0.088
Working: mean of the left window 4.84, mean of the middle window 4.28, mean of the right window 4.52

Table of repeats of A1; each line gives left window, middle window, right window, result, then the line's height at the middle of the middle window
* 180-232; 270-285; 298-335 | 0.24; 4.66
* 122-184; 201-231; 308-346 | -0.02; 4.71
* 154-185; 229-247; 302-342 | 0.06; 4.67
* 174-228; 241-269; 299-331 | 0.04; 4.72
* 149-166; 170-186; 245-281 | -0.02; 4.71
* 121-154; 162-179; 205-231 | 0.02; 4.83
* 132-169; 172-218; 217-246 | -0.07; 4.63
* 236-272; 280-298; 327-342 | 0.13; 4.48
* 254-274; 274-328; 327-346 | 0.05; 4.49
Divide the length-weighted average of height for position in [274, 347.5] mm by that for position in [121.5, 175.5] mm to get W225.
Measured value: 0.9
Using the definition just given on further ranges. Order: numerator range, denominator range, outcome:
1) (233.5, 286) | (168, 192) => 0.88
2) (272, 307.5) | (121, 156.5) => 0.85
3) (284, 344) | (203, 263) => 0.95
